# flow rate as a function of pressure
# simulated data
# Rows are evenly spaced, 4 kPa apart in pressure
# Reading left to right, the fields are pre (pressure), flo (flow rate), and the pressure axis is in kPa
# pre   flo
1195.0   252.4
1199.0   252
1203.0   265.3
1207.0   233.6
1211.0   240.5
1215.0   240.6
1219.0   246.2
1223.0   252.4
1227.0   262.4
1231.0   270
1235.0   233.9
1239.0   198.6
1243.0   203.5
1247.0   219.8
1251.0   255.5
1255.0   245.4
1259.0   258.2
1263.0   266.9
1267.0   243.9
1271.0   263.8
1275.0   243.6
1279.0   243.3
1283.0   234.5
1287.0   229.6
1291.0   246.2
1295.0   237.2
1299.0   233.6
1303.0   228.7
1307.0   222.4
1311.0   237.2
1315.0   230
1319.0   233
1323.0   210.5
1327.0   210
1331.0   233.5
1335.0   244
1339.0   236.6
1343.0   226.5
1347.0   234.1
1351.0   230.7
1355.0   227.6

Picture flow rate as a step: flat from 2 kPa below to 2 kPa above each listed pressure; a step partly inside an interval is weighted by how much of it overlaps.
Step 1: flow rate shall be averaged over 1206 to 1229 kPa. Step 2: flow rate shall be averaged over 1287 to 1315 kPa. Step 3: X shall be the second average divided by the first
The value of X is 0.9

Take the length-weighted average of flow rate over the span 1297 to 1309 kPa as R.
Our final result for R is 228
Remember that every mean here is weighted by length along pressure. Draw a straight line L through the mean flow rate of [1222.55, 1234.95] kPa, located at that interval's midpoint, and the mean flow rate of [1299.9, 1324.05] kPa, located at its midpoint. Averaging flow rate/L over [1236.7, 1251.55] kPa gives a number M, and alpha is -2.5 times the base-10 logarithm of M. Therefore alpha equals 0.17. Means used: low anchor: 258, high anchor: 228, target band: 216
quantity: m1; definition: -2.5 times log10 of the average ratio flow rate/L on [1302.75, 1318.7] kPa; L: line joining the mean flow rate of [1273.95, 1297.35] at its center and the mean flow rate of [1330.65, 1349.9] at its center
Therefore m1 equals 0.032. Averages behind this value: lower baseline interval 239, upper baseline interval 235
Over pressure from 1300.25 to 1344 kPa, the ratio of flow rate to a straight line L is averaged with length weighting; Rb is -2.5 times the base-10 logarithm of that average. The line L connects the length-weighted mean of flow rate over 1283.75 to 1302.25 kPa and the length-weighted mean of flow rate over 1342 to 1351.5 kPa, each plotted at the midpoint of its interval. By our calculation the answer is 0.02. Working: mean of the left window 236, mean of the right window 231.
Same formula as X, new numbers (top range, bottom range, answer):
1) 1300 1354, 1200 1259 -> 0.95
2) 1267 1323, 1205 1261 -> 0.99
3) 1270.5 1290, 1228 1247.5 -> 1.06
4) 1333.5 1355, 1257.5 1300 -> 0.95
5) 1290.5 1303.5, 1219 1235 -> 0.92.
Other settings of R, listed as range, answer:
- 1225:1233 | 266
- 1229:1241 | 234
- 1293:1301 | 235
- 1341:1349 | 230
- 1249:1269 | 254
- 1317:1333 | 222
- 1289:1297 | 242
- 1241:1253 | 226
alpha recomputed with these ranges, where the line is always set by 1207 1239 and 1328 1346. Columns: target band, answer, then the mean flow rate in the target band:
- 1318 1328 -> 0.09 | 217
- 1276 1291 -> 0.01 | 238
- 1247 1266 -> -0.04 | 252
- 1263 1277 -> -0.05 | 253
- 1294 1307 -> 0.03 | 231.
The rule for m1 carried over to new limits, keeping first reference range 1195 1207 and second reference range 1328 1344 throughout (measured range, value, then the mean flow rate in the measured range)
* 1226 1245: 0.07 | 232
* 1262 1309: 0.00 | 241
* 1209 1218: 0.05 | 241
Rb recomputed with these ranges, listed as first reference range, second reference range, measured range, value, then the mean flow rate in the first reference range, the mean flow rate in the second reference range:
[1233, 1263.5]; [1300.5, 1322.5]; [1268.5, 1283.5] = -0.07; 234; 229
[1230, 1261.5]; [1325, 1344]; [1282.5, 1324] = 0.00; 235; 230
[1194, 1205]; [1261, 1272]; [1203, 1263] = 0.07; 257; 258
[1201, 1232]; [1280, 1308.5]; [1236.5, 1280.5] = 0.01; 251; 234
